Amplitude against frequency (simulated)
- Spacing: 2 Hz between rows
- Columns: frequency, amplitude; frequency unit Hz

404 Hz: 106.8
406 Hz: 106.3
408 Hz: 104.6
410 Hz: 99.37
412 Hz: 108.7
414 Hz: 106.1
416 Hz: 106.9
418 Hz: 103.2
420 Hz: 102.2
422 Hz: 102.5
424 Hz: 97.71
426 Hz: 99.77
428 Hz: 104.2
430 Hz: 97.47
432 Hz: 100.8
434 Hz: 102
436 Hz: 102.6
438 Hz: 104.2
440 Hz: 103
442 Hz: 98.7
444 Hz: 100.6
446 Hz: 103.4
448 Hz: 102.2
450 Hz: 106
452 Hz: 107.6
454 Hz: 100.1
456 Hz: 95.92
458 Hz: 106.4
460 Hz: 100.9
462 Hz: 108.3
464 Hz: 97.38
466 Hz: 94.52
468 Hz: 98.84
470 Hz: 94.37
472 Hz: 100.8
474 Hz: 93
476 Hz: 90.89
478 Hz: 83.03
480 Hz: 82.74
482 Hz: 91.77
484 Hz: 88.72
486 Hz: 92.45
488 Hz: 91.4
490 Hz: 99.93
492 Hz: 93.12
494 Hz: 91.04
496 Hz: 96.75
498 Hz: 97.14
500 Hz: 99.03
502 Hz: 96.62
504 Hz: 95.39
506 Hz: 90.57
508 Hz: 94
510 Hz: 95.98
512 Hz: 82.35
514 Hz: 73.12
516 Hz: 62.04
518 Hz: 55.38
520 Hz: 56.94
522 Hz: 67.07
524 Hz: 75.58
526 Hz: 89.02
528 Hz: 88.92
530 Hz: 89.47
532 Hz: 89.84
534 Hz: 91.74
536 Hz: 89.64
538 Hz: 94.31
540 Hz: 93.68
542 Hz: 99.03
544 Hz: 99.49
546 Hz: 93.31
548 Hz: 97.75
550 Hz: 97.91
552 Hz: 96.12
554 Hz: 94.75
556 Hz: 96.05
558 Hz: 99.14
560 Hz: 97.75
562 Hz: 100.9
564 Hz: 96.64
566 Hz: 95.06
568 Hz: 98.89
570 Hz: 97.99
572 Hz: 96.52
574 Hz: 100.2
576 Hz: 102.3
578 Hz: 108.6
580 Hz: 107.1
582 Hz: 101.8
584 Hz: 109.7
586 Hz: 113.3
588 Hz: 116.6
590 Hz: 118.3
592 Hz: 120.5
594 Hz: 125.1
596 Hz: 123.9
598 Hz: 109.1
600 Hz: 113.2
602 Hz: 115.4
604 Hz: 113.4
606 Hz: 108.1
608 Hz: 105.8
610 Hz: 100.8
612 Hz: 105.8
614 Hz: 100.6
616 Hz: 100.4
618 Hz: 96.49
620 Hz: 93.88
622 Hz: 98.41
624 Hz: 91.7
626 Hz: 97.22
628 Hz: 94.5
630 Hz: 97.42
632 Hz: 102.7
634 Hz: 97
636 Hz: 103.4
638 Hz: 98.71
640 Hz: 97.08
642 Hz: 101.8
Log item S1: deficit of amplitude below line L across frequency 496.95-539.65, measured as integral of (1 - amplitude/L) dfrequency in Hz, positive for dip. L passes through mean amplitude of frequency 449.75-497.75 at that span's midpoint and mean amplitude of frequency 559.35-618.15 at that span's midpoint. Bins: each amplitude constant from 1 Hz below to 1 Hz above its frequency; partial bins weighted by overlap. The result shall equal 6.6 Hz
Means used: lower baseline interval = 95.9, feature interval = 84.6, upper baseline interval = 107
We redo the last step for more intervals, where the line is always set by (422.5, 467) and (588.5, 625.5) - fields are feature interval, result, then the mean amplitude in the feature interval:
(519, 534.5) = 3.55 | 80.7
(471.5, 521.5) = 7.76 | 87.4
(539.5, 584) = 2.97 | 99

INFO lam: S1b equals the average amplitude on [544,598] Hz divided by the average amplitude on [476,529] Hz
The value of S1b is 1.21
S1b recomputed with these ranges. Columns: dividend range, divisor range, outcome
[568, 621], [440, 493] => 1.11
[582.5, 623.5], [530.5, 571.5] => 1.14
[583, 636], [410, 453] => 1.04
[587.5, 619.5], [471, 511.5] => 1.19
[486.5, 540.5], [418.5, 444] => 0.86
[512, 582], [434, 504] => 0.93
